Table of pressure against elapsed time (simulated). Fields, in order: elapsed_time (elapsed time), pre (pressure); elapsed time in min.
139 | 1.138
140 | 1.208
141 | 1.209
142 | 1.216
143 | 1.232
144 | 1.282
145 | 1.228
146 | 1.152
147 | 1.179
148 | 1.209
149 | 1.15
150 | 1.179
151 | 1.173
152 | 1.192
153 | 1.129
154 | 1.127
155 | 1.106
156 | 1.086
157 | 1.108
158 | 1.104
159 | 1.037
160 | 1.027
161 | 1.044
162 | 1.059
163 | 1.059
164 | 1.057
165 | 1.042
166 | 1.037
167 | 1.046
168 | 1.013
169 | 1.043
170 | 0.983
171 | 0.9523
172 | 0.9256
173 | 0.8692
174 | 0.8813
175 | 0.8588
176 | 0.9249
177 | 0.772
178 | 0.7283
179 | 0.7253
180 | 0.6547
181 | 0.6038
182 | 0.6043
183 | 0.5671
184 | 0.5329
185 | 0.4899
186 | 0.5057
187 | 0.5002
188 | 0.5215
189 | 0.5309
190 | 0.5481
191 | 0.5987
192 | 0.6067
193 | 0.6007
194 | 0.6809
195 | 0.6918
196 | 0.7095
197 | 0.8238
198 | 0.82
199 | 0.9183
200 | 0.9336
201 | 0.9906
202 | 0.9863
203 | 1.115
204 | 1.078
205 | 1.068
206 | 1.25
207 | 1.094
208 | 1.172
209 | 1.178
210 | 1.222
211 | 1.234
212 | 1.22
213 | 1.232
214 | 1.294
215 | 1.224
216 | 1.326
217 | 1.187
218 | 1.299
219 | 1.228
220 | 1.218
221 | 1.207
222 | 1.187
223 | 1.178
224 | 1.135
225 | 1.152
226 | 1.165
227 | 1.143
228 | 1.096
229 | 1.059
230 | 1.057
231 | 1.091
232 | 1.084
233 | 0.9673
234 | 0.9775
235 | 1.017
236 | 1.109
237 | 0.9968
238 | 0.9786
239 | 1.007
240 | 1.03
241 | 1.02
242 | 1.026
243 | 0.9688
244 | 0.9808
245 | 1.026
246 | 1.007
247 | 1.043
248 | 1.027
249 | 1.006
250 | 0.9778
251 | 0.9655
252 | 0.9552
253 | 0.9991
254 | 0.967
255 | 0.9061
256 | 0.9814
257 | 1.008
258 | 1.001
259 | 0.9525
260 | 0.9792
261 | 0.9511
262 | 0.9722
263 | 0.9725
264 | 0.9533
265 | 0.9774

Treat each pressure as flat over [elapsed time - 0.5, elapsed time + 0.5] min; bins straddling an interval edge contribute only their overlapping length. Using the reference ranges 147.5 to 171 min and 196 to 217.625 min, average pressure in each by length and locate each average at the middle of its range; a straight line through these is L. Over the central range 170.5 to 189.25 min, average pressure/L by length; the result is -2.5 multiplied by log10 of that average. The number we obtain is 0.493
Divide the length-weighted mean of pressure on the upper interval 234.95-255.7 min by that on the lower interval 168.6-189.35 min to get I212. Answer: 1.4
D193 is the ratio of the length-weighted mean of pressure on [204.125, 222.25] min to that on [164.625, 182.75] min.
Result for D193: 1.4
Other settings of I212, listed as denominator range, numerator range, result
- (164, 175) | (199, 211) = 1.12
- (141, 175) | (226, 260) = 0.93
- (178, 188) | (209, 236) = 2.00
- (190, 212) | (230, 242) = 1.09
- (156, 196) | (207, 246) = 1.38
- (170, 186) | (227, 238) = 1.42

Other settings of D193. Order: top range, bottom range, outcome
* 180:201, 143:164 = 0.57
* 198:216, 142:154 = 0.95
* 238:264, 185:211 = 1.17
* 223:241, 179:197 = 1.79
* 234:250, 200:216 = 0.88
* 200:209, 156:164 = 1.02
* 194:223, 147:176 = 1.04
